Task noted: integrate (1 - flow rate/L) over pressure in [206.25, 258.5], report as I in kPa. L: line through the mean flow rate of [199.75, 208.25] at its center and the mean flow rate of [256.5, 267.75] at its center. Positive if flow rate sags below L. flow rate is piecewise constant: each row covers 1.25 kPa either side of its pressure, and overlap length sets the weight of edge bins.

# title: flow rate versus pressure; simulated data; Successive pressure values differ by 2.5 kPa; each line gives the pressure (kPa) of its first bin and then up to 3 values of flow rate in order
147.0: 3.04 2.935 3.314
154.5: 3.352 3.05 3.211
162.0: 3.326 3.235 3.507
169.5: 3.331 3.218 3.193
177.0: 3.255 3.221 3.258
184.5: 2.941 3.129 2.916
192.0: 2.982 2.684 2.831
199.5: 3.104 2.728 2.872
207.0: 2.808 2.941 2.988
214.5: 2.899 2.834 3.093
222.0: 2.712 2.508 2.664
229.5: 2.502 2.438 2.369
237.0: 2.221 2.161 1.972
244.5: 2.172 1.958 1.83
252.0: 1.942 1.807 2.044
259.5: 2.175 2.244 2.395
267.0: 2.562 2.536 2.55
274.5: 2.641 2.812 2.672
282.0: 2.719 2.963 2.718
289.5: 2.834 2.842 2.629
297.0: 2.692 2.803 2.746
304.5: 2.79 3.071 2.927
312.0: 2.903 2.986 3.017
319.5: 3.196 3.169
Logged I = 3.4 kPa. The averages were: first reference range 2.84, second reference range 2.29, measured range 2.42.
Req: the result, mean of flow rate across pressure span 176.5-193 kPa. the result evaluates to 3.1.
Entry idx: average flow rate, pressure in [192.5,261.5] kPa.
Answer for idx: 2.49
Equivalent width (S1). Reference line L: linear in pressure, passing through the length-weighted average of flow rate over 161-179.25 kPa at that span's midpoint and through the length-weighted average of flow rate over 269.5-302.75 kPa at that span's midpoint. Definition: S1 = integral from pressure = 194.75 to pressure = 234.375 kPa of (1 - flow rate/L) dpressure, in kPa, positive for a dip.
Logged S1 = 3.8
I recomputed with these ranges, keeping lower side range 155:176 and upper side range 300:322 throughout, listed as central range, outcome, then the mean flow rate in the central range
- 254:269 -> 4.0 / 2.24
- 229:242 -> 3.4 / 2.29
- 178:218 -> 3.1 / 2.95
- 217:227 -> 1.2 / 2.77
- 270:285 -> 1.6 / 2.7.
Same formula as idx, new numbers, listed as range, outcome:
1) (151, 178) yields 3.27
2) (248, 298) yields 2.48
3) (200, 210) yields 2.85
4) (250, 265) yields 2.07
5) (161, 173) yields 3.33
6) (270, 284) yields 2.69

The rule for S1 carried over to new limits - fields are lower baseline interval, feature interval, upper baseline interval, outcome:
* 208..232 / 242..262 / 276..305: 5.5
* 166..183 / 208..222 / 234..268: -1.4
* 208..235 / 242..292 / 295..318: 7.3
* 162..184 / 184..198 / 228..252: 0.3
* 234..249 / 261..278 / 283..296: -0.1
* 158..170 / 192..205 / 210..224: 0.8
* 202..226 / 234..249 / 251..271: 2.2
